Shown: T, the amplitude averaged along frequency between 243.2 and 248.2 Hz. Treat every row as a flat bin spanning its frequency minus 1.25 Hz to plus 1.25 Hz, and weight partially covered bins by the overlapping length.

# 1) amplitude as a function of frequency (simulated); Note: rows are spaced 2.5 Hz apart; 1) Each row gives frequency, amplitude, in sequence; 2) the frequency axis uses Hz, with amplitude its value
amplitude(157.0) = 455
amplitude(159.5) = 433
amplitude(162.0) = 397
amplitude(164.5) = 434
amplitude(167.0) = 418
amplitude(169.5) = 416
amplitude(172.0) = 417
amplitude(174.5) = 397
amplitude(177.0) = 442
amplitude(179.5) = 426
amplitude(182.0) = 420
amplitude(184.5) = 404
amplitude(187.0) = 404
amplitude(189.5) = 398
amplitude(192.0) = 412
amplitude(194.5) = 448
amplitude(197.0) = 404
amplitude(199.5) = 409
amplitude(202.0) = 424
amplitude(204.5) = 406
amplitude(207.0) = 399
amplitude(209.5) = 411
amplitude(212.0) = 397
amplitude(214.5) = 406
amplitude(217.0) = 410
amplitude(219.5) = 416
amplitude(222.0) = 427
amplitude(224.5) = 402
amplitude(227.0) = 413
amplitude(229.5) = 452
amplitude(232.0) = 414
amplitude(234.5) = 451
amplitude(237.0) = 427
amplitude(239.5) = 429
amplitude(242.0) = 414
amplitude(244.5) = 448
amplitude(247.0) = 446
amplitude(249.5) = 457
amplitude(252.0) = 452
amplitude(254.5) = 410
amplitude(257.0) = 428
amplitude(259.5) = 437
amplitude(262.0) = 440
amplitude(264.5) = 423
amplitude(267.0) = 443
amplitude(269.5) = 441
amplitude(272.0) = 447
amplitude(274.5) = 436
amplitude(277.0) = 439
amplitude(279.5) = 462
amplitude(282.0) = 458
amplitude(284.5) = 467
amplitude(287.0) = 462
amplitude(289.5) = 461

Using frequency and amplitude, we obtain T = 447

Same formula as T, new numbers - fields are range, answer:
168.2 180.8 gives 420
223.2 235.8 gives 426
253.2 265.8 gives 428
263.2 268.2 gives 433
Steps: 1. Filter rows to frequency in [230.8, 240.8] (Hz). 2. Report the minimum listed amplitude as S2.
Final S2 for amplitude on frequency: 414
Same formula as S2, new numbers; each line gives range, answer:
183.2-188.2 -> 404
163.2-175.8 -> 397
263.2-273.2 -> 423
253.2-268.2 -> 410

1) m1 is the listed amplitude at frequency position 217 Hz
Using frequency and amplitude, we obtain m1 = 410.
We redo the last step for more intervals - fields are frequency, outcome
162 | 397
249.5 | 457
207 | 399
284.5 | 467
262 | 440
